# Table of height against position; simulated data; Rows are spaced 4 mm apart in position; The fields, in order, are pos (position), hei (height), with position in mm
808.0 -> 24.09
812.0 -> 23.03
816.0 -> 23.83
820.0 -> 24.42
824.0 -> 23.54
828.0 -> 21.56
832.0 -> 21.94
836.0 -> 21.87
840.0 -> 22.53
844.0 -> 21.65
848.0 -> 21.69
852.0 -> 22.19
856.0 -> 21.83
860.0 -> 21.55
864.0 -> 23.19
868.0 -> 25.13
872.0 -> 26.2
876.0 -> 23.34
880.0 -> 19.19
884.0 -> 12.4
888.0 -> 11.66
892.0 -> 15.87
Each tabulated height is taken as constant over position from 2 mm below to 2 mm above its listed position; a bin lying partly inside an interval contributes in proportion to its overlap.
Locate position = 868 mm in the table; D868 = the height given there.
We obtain 25.13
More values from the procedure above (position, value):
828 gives 21.56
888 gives 11.66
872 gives 26.2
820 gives 24.42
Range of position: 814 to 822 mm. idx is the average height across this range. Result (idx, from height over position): 24.1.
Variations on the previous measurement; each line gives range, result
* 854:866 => 22.2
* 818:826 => 24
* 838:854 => 22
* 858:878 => 23.9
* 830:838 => 21.9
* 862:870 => 24.2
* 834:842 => 22.2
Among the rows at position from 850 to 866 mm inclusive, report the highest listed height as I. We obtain 23.19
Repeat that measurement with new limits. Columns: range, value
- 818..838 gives 24.42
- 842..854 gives 22.19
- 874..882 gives 23.34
